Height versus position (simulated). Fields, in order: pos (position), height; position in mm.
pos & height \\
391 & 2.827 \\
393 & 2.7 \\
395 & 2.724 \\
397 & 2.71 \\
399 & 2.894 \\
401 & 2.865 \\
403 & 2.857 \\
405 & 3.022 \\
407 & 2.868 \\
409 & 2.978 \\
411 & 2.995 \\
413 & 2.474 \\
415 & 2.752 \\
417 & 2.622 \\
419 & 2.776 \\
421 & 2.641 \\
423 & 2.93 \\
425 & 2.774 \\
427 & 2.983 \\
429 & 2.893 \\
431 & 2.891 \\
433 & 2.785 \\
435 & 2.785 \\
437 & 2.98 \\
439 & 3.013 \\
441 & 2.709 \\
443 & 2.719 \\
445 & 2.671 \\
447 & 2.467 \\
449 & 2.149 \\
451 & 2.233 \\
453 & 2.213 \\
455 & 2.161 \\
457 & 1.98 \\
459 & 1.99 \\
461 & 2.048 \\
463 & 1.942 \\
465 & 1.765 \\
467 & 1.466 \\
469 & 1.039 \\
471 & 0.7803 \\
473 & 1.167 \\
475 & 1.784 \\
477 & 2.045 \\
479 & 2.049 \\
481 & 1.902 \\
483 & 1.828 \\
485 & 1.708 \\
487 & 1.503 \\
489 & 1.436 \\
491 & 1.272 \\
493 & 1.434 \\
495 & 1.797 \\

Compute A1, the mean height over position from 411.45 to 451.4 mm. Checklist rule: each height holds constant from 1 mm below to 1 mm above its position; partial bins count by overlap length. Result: 2.72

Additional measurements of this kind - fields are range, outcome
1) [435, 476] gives 2.08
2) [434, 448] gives 2.76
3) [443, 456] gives 2.35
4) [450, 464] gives 2.08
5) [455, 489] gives 1.69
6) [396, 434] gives 2.83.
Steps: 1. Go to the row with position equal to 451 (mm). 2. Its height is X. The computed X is 2.233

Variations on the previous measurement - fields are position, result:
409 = 2.978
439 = 3.013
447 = 2.467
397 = 2.71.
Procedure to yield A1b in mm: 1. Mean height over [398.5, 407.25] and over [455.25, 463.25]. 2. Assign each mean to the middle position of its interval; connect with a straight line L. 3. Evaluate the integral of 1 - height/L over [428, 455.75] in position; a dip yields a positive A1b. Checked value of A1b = -4.01 mm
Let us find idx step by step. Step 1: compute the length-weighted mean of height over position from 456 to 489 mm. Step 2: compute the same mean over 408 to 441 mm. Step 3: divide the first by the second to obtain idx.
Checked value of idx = 0.6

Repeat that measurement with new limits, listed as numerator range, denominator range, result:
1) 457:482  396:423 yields 0.60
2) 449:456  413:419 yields 0.82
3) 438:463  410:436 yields 0.84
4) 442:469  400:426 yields 0.75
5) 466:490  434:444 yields 0.55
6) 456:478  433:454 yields 0.63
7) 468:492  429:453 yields 0.58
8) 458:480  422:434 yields 0.57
